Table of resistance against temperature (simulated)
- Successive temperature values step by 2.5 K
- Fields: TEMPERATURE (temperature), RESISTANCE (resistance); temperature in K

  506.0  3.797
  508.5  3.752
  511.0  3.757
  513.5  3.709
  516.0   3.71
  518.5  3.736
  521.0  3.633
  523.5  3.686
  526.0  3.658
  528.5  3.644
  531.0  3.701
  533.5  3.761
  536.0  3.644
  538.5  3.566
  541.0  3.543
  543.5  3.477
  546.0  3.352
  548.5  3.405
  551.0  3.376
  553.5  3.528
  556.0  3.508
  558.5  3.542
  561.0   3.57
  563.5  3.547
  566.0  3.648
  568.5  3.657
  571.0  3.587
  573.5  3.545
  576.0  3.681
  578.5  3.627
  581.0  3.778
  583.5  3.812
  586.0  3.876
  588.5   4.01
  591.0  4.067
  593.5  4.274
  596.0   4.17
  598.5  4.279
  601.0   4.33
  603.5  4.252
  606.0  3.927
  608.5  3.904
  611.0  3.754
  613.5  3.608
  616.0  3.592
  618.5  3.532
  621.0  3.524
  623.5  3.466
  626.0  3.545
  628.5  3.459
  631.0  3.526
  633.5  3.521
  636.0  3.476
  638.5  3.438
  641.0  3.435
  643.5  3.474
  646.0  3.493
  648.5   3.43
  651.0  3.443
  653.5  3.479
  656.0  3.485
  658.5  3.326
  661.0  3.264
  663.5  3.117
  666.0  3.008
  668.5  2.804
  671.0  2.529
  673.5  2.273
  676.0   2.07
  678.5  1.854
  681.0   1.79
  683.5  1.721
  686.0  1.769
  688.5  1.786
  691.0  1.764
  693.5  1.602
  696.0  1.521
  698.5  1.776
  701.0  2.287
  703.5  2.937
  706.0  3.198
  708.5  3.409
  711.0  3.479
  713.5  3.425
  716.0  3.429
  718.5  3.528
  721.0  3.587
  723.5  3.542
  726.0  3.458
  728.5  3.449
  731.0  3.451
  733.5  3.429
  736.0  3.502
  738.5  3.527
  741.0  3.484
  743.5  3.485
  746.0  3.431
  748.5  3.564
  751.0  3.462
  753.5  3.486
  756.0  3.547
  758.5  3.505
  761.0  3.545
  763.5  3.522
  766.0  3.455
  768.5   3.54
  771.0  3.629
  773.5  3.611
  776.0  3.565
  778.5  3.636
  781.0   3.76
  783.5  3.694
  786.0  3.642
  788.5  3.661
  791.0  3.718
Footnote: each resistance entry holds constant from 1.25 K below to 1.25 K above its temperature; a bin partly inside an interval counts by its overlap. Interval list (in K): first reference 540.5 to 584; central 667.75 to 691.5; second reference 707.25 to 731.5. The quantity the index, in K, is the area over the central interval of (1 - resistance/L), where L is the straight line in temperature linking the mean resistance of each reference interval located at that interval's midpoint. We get 10.0 K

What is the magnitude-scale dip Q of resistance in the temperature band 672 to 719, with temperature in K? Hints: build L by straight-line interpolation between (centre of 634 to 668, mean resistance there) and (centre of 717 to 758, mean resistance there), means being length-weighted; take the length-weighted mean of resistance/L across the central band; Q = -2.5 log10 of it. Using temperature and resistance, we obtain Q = 0.397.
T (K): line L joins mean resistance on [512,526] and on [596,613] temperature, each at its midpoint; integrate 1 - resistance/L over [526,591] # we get 4.0 K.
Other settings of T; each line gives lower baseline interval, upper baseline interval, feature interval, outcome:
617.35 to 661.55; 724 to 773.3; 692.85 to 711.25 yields 5.2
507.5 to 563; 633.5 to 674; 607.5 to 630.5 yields -1.7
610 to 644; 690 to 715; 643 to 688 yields 4.3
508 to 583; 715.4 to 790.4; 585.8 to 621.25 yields -3.6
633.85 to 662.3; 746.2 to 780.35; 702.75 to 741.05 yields 0.8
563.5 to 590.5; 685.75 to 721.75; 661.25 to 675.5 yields 1.0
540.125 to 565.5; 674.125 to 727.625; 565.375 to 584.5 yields -1.8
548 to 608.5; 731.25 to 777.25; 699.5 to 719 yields 2.2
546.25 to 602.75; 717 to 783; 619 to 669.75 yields 3.9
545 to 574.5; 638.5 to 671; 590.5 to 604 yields -3.2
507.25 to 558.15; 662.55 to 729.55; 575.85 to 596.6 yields -4.1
